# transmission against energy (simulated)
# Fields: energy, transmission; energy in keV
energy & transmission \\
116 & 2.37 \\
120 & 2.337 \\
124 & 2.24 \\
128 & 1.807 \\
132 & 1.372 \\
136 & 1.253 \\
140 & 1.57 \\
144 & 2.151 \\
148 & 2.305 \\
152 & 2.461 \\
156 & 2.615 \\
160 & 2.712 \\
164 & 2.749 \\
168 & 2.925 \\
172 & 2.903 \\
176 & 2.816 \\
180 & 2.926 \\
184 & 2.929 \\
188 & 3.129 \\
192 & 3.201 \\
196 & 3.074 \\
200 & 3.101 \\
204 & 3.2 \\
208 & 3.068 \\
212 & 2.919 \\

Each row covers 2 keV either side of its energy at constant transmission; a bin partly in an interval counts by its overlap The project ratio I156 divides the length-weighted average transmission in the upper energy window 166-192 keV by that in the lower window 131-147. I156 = 1.80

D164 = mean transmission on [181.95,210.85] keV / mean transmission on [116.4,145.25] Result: 1.7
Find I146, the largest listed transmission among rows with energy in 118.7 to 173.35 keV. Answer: 2.925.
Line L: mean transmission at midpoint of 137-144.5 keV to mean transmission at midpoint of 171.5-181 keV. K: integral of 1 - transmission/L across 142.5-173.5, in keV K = -4.5 keV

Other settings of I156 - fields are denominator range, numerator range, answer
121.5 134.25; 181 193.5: 1.69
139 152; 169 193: 1.41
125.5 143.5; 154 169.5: 1.74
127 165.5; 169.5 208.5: 1.44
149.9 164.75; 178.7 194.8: 1.16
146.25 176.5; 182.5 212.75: 1.15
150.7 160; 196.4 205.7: 1.21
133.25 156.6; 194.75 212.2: 1.54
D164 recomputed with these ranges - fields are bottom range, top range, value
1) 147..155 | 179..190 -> 1.24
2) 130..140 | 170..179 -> 2.10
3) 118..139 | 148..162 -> 1.43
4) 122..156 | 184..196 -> 1.61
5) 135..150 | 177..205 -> 1.65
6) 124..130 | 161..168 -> 1.43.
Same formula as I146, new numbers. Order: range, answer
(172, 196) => 3.201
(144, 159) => 2.615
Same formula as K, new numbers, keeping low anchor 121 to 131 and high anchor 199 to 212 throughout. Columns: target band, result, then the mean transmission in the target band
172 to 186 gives -0.9 keV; 2.89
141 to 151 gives 0.4 keV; 2.19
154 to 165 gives -1.0 keV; 2.69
